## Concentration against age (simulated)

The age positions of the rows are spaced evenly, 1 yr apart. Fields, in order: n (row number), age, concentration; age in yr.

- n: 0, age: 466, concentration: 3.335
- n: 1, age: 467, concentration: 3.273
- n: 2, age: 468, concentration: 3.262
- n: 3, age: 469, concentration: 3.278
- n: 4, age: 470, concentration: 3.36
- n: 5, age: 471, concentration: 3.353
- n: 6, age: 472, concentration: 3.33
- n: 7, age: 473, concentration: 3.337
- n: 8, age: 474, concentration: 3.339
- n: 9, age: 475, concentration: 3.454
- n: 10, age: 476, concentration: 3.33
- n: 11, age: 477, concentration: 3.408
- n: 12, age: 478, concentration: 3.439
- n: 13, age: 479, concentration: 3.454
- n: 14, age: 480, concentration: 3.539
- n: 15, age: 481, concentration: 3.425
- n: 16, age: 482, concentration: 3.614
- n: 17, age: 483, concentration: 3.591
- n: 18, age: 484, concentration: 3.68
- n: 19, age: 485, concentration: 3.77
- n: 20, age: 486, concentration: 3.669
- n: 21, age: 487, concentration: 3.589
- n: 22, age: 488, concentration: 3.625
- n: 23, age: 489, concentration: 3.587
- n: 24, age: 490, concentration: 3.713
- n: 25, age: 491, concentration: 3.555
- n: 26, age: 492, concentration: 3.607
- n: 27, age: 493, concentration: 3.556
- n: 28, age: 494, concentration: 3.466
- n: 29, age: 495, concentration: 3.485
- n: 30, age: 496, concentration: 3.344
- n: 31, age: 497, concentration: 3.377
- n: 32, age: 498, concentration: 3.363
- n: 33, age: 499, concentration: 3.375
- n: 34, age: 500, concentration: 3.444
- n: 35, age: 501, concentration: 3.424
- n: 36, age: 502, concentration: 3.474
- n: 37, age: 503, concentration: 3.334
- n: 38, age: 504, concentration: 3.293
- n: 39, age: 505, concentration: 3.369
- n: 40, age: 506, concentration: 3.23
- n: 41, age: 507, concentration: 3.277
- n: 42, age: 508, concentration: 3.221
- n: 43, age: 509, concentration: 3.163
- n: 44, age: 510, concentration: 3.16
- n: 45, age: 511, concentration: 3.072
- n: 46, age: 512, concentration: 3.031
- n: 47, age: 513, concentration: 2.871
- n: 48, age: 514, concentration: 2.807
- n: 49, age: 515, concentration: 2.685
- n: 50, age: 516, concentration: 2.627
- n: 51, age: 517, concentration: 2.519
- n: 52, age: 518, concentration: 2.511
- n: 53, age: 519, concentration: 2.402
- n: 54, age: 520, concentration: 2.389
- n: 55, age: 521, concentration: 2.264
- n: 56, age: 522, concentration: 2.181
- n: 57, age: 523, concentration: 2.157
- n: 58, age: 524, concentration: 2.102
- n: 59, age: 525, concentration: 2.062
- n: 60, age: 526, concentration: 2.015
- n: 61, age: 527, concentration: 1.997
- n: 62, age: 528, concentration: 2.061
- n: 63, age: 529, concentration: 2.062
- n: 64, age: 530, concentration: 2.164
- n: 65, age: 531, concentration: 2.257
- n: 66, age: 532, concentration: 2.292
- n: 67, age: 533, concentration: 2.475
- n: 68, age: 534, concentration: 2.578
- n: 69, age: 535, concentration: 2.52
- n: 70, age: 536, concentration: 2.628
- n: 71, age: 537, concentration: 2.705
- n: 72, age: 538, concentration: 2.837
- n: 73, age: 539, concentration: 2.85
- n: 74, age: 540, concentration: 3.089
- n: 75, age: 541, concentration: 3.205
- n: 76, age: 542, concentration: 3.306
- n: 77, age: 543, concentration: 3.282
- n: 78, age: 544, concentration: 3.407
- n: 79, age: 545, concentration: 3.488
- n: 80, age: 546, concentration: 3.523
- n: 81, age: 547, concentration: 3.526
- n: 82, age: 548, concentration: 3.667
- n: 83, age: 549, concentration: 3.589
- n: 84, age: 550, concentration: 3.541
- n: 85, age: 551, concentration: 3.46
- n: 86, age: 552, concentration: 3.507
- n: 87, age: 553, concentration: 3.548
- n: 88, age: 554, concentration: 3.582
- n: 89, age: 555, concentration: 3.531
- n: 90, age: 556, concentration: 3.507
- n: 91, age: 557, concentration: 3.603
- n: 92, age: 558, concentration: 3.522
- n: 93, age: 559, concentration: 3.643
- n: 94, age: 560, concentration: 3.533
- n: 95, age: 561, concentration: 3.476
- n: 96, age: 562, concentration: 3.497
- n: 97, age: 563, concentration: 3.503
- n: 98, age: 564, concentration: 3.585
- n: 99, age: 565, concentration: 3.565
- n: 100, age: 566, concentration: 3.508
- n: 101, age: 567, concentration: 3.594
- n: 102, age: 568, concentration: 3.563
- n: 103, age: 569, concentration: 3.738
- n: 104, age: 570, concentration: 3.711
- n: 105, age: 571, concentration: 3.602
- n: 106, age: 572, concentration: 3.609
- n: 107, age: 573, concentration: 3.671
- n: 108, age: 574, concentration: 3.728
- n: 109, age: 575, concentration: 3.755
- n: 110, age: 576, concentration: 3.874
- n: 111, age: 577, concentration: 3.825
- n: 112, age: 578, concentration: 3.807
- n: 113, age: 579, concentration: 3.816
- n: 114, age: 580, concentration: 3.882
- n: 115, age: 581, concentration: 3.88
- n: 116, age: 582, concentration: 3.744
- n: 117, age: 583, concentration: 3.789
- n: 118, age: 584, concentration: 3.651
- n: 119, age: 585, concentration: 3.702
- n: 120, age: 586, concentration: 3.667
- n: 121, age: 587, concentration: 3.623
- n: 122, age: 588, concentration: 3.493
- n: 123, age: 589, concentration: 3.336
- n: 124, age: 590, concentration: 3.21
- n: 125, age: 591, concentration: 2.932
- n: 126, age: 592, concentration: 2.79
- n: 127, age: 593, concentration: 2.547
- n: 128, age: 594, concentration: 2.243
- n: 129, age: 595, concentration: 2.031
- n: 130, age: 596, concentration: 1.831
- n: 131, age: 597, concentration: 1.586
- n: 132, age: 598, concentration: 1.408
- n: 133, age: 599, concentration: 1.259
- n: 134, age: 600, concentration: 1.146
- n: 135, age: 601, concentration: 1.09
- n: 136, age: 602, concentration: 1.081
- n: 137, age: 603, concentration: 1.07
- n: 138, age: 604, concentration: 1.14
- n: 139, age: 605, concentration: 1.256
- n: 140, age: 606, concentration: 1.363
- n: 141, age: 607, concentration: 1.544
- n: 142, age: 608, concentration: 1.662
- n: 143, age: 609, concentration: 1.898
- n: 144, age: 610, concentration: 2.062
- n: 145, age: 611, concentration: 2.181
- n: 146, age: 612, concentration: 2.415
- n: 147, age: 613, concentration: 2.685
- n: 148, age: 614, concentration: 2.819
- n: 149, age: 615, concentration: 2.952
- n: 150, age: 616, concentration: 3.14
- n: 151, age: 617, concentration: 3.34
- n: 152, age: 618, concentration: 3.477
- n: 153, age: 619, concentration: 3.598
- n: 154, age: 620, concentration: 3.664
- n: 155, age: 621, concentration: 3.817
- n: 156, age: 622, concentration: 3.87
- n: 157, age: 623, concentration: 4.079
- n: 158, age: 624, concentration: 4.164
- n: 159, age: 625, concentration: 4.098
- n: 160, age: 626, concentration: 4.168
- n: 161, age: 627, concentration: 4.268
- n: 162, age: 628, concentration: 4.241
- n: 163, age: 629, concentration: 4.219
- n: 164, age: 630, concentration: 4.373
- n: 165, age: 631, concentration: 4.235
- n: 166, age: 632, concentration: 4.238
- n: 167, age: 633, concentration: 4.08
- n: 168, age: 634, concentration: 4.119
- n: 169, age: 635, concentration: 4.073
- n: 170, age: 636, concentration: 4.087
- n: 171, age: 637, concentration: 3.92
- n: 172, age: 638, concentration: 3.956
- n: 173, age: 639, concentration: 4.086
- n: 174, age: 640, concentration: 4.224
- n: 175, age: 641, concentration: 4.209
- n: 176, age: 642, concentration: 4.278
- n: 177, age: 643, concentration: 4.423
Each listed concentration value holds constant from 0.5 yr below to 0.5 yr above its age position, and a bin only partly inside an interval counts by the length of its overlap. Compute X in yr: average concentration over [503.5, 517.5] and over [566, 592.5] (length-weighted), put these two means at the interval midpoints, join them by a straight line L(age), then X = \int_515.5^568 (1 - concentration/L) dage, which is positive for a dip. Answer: 5.3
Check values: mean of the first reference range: 3.02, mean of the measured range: 2.98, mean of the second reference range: 3.61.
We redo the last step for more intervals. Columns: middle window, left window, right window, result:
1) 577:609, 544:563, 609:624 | 7.7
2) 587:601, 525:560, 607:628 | 3.8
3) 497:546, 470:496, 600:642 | 8.8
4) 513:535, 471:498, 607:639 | 7.4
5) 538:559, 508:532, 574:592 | -3.0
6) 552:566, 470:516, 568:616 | -2.8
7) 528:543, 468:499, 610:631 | 3.7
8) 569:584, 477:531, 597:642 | -3.4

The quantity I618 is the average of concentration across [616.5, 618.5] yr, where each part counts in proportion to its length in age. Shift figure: 3.41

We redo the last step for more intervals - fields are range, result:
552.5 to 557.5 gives 3.55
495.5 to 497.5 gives 3.36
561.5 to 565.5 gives 3.54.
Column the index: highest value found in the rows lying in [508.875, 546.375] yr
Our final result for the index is 3.523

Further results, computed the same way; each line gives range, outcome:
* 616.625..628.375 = 4.268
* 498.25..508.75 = 3.474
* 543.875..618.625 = 3.882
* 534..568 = 3.667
